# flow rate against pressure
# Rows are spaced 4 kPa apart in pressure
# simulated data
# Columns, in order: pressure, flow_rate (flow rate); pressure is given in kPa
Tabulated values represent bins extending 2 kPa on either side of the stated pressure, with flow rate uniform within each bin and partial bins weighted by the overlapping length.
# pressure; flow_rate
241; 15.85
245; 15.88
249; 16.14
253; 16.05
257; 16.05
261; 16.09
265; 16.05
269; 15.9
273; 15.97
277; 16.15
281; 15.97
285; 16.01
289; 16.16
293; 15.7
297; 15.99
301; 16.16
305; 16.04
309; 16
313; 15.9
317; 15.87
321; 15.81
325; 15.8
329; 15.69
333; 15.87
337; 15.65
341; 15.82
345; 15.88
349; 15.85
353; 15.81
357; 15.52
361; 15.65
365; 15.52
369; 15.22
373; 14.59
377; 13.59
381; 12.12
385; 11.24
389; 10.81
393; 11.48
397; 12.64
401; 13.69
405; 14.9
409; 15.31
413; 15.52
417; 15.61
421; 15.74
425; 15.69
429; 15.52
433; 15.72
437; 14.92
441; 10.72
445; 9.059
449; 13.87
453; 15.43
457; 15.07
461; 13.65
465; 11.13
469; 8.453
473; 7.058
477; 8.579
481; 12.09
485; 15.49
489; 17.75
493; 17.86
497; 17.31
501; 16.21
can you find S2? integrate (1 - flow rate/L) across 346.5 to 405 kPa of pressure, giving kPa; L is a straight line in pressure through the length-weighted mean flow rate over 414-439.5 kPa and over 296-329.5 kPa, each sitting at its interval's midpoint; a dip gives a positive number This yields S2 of 6.6 kPa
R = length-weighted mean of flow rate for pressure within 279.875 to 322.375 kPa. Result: 16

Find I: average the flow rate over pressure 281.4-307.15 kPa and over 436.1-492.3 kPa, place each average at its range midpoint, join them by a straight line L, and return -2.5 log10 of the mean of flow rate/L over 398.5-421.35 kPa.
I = -0.11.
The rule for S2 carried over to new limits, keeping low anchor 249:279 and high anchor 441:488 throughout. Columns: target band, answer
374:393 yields 2.2 kPa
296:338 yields -2.7 kPa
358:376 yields -1.6 kPa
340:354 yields -1.5 kPa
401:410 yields -1.1 kPa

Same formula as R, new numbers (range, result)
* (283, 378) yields 15.7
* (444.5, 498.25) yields 13.1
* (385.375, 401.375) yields 11.9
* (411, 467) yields 14.1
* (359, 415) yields 13.7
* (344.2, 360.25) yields 15.7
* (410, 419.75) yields 15.6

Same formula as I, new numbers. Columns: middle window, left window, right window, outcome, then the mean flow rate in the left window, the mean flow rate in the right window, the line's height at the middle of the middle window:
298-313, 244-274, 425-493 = -0.050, 16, 13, 15.3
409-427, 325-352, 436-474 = -0.182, 15.8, 12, 13.2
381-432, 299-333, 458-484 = -0.104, 15.9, 10.6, 12.8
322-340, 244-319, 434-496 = -0.042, 16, 12.9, 15.2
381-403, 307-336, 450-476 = 0.153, 15.8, 11.8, 13.8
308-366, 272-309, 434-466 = -0.043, 16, 13.1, 15.2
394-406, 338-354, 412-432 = 0.166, 15.8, 15.6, 15.7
